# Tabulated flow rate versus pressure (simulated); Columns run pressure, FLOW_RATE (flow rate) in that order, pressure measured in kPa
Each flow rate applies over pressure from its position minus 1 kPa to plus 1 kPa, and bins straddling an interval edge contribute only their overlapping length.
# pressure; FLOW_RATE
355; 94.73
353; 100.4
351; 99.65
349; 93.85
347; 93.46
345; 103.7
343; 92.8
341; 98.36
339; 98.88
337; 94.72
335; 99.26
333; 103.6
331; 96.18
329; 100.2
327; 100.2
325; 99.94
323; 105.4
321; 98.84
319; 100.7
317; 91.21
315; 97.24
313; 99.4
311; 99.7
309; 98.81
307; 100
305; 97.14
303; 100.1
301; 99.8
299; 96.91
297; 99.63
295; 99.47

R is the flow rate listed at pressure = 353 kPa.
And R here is 100.4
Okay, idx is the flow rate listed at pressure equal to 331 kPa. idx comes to 96.18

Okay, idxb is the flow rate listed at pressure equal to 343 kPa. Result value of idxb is 92.8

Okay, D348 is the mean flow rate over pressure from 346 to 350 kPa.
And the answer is 93.7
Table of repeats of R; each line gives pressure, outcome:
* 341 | 98.36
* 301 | 99.8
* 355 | 94.73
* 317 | 91.21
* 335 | 99.26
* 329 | 100.2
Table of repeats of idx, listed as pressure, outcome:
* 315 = 97.24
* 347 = 93.46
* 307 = 100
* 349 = 93.85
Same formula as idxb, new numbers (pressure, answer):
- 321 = 98.84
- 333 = 103.6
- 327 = 100.2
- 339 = 98.88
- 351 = 99.65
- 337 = 94.72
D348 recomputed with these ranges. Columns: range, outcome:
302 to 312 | 99.2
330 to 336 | 99.7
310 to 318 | 96.9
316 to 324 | 99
